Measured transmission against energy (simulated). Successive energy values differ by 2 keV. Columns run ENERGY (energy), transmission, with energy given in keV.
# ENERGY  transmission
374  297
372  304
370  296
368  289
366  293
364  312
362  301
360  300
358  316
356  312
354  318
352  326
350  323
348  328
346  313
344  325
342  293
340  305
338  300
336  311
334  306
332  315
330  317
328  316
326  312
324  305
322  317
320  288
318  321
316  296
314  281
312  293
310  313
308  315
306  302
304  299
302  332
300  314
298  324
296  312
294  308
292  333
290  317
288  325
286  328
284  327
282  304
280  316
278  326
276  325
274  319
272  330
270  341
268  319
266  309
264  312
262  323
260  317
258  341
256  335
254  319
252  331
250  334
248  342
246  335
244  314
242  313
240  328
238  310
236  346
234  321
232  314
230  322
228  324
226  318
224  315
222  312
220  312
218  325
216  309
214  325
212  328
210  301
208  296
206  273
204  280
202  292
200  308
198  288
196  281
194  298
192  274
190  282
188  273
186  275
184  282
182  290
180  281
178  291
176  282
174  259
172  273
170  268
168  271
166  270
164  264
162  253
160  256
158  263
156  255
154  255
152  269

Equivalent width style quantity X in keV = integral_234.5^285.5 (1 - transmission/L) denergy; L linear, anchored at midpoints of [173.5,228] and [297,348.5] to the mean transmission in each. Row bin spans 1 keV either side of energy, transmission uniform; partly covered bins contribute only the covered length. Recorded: -3.8 keV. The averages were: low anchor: 295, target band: 325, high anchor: 309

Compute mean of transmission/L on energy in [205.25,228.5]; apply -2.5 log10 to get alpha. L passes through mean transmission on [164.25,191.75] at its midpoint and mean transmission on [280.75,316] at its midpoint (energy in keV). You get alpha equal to -0.09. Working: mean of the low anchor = 276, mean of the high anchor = 313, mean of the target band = 312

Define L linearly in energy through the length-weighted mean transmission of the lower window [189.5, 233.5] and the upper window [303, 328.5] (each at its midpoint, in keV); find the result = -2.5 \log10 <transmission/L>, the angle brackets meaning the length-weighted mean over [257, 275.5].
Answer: -0.067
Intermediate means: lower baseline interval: 304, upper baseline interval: 304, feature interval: 323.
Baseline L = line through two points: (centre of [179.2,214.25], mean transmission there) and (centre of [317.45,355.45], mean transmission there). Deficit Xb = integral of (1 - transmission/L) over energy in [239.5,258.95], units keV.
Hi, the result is -2.0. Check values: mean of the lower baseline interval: 290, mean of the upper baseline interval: 312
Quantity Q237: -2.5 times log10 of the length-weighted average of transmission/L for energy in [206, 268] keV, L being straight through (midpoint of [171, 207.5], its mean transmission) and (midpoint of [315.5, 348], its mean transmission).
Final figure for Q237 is -0.102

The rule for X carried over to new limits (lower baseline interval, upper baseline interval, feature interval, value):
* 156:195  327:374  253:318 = -4.7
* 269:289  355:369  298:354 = 0.4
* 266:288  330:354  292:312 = 0.4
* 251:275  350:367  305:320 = 0.7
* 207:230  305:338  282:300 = -0.7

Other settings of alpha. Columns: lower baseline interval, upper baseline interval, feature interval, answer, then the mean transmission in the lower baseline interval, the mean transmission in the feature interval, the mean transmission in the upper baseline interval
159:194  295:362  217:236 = -0.121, 274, 320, 310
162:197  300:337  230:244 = -0.113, 277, 321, 308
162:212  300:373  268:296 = -0.084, 282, 322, 308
